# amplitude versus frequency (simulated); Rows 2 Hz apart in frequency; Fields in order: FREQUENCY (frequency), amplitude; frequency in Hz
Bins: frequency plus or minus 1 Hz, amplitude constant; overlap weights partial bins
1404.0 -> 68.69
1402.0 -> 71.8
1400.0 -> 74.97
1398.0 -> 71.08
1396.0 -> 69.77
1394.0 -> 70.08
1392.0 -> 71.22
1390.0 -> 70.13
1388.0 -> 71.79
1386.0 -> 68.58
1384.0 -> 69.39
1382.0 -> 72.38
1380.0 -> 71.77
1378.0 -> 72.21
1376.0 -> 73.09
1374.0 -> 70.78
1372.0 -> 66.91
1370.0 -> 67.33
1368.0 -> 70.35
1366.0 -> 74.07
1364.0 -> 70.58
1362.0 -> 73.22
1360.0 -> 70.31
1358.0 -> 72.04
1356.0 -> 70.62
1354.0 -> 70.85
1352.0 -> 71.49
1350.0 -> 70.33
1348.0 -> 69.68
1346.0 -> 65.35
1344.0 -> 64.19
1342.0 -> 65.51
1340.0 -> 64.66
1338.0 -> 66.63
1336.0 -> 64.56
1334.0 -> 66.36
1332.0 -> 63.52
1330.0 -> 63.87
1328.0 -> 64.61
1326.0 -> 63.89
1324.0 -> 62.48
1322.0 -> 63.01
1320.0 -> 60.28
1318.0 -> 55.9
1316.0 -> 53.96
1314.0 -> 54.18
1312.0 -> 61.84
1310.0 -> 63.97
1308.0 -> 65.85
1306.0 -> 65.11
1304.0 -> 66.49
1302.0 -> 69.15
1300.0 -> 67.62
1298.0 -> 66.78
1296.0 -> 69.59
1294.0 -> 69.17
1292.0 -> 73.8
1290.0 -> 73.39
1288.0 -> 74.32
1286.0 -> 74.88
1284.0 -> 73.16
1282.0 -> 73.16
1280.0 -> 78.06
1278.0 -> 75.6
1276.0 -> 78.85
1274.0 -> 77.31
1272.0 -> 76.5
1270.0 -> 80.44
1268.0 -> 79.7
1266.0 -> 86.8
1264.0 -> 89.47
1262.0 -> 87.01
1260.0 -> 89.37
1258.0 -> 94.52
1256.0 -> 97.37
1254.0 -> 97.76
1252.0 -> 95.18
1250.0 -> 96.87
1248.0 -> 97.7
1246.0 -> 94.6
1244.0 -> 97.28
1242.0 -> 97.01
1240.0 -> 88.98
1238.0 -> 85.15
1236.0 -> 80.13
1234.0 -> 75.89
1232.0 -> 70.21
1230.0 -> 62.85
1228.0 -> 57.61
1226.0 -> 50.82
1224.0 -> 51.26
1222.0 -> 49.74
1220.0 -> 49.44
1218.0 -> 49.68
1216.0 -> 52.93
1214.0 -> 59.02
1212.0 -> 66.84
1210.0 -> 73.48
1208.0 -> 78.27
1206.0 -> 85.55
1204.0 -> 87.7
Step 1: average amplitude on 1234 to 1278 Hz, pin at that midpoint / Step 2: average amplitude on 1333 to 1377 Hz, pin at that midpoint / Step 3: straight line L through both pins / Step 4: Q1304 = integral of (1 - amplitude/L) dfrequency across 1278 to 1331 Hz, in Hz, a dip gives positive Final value 8.3 Hz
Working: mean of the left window 88.4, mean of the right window 69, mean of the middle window 66.7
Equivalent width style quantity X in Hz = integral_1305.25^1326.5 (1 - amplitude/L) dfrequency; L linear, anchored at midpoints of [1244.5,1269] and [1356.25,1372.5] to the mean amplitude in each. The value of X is 5.18 Hz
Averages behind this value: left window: 92.3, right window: 70.7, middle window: 60.8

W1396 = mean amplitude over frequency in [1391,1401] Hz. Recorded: 71.4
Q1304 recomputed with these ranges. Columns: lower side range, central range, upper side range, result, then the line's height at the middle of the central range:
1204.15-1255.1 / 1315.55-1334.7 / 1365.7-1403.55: 2.8 Hz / 72.4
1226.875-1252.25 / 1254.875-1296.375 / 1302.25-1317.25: -4.0 Hz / 72.7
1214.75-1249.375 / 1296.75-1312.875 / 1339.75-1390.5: 1.1 Hz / 70.6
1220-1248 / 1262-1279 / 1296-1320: -3.1 Hz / 68.5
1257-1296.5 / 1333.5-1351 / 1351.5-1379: 1.6 Hz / 73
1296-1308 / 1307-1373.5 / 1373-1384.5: 3.4 Hz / 69.4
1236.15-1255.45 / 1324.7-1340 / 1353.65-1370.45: 2.4 Hz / 77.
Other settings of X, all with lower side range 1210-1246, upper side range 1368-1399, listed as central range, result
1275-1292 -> -1.5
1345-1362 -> -0.1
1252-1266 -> -4.8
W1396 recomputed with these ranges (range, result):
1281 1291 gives 73.8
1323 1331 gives 63.7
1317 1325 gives 60.4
